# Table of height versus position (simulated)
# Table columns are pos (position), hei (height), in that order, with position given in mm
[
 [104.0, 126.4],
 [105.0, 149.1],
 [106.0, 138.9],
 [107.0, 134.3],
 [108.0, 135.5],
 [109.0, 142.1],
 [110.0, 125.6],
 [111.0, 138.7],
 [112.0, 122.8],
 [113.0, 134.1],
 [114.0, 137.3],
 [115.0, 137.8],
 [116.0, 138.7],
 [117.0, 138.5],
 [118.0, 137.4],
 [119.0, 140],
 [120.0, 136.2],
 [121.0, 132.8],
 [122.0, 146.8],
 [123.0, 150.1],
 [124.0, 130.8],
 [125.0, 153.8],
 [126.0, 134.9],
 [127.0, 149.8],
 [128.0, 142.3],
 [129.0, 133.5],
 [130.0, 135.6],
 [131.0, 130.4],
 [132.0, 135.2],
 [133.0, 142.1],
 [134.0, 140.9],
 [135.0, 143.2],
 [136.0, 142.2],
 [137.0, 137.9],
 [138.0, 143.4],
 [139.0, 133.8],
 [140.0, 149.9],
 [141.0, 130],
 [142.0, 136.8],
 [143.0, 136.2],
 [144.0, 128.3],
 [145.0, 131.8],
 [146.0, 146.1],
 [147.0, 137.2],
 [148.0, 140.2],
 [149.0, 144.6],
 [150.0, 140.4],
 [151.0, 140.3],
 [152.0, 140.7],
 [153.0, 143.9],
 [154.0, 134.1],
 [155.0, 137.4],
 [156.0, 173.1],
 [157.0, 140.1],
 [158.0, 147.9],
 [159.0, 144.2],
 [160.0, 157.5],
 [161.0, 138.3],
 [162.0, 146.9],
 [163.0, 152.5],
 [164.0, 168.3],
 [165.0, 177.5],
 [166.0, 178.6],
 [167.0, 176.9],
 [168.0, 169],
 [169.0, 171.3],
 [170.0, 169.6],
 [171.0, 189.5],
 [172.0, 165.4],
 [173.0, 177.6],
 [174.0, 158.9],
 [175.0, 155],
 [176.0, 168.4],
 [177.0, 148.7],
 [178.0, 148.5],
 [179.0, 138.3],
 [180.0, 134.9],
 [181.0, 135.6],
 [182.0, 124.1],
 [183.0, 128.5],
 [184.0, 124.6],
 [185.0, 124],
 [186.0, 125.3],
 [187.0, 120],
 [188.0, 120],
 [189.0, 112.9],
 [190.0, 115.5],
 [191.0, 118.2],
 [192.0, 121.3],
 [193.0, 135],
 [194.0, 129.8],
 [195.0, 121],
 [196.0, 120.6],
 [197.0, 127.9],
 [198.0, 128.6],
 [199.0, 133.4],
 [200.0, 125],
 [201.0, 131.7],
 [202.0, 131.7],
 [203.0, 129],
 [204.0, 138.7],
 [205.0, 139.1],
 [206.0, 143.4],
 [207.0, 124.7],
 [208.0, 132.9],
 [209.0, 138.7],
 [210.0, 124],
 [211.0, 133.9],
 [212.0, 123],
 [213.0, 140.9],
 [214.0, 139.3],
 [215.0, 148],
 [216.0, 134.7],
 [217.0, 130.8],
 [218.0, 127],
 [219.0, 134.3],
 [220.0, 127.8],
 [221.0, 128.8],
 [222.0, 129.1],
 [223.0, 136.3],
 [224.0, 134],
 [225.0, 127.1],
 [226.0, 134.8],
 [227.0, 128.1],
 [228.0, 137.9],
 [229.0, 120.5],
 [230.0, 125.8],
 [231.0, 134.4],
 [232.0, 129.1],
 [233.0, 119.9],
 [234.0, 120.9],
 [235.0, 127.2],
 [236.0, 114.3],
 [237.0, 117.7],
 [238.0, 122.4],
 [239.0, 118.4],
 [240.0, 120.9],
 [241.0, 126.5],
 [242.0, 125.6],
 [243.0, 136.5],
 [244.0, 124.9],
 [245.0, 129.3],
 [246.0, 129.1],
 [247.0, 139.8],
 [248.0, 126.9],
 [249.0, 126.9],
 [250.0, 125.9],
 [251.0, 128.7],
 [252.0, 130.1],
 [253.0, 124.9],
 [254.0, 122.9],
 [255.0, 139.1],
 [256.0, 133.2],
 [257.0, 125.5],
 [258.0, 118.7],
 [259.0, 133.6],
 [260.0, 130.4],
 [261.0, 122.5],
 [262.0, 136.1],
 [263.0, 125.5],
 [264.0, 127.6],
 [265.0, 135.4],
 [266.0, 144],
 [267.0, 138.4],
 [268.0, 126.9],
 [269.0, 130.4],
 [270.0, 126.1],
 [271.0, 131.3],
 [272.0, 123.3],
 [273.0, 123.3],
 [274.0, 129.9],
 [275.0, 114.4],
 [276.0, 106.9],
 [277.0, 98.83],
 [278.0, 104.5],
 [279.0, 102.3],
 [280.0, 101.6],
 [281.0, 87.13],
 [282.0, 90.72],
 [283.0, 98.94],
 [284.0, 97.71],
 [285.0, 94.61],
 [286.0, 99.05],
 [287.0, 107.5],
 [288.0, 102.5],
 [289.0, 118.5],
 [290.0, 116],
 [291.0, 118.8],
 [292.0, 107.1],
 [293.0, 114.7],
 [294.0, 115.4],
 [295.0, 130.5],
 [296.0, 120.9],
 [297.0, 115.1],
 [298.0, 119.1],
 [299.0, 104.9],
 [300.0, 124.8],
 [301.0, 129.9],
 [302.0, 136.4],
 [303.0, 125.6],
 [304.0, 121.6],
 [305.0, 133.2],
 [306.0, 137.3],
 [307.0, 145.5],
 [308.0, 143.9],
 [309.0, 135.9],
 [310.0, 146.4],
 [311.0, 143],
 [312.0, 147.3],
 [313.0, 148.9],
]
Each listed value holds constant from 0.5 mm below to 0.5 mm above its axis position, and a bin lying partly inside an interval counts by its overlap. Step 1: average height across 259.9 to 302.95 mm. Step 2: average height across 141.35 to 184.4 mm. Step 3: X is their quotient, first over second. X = 0.78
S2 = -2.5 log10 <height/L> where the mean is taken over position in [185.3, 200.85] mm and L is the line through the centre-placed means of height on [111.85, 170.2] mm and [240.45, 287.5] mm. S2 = 0.09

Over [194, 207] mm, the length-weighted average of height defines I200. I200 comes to 131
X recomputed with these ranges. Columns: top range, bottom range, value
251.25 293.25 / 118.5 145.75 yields 0.85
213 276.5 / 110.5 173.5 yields 0.88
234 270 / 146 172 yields 0.83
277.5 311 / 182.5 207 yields 0.92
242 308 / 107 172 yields 0.84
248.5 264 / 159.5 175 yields 0.77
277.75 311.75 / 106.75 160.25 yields 0.84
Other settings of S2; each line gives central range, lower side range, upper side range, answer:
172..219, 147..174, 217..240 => 0.058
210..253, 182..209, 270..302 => -0.067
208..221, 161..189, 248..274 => 0.060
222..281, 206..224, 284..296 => -0.028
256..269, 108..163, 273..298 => -0.153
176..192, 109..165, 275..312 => 0.040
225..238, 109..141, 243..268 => 0.049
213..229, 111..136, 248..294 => -0.063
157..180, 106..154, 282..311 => -0.194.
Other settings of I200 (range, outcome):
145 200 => 144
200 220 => 134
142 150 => 138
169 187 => 148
